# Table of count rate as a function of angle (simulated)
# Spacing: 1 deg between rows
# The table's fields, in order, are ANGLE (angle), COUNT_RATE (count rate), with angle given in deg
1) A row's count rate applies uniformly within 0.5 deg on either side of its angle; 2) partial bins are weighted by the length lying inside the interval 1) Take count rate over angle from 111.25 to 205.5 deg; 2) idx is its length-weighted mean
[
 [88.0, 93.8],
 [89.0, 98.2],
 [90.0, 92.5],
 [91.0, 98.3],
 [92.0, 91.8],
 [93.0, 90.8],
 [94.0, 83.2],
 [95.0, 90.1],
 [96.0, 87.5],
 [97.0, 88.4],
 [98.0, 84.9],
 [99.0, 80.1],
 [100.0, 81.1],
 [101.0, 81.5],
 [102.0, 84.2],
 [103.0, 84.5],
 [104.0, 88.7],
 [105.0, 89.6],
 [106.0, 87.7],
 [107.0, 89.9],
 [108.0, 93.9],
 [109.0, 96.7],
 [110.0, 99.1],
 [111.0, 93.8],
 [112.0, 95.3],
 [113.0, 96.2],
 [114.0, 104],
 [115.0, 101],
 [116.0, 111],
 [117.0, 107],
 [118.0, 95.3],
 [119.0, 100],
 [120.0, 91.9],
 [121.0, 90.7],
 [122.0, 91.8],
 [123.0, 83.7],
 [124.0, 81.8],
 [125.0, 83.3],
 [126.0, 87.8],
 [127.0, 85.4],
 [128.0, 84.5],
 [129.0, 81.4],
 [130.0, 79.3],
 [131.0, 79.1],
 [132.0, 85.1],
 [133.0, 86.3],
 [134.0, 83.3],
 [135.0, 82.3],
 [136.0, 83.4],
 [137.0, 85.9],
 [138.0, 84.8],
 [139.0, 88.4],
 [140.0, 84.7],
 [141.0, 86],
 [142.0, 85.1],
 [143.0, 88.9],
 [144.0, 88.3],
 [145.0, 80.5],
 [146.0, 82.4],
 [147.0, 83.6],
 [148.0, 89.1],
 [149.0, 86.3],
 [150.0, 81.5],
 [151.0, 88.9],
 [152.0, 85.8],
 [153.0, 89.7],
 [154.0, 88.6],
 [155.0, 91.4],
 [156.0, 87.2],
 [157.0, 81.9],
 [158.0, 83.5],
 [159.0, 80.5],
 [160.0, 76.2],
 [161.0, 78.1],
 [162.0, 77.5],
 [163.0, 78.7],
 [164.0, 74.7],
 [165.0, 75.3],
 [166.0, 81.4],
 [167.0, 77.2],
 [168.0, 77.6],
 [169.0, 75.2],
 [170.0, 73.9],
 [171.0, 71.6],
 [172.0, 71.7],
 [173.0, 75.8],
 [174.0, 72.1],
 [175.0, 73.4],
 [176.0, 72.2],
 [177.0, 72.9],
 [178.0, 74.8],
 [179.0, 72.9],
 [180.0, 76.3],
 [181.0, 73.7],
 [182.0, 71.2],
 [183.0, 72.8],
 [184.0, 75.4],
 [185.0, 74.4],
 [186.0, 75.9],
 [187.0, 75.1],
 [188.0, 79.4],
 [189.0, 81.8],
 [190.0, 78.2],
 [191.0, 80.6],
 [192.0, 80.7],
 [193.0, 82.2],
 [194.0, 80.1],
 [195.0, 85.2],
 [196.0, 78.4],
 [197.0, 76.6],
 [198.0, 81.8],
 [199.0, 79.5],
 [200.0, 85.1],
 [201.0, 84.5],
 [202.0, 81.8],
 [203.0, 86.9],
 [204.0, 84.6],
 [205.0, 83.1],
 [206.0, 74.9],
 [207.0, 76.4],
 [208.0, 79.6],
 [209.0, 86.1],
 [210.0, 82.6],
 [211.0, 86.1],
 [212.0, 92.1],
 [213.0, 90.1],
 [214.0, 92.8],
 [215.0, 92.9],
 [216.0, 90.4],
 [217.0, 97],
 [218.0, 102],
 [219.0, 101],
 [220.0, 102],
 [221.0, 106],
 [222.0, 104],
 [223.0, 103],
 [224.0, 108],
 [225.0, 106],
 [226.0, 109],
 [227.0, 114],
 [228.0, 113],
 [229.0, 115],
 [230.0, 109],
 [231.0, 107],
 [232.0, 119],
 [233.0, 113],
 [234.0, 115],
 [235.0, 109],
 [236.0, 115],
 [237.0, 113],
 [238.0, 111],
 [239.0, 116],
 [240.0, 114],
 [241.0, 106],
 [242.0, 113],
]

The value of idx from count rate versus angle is 82.9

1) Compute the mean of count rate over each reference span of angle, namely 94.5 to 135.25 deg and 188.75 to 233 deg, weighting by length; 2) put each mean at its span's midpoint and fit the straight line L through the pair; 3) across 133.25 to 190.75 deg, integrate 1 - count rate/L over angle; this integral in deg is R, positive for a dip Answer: 6.9 deg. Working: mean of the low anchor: 89.5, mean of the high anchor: 92.3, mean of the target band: 80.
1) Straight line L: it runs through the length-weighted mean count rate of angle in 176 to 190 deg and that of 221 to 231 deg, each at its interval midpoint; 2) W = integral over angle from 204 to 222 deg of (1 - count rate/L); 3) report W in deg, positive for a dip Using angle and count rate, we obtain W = 1.5 deg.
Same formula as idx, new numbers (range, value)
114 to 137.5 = 89.1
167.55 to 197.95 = 76.2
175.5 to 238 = 90.2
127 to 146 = 84.3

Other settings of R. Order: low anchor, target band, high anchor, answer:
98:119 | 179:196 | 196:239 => 3.26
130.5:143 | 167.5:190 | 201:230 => 3.89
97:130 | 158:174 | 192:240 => 2.92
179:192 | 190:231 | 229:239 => 1.55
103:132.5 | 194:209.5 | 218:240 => 3.49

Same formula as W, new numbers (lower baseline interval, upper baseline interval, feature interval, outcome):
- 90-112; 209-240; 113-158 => 2.55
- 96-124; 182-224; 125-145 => 1.26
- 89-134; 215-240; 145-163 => 2.35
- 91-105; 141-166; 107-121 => -2.07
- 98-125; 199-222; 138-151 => 0.79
